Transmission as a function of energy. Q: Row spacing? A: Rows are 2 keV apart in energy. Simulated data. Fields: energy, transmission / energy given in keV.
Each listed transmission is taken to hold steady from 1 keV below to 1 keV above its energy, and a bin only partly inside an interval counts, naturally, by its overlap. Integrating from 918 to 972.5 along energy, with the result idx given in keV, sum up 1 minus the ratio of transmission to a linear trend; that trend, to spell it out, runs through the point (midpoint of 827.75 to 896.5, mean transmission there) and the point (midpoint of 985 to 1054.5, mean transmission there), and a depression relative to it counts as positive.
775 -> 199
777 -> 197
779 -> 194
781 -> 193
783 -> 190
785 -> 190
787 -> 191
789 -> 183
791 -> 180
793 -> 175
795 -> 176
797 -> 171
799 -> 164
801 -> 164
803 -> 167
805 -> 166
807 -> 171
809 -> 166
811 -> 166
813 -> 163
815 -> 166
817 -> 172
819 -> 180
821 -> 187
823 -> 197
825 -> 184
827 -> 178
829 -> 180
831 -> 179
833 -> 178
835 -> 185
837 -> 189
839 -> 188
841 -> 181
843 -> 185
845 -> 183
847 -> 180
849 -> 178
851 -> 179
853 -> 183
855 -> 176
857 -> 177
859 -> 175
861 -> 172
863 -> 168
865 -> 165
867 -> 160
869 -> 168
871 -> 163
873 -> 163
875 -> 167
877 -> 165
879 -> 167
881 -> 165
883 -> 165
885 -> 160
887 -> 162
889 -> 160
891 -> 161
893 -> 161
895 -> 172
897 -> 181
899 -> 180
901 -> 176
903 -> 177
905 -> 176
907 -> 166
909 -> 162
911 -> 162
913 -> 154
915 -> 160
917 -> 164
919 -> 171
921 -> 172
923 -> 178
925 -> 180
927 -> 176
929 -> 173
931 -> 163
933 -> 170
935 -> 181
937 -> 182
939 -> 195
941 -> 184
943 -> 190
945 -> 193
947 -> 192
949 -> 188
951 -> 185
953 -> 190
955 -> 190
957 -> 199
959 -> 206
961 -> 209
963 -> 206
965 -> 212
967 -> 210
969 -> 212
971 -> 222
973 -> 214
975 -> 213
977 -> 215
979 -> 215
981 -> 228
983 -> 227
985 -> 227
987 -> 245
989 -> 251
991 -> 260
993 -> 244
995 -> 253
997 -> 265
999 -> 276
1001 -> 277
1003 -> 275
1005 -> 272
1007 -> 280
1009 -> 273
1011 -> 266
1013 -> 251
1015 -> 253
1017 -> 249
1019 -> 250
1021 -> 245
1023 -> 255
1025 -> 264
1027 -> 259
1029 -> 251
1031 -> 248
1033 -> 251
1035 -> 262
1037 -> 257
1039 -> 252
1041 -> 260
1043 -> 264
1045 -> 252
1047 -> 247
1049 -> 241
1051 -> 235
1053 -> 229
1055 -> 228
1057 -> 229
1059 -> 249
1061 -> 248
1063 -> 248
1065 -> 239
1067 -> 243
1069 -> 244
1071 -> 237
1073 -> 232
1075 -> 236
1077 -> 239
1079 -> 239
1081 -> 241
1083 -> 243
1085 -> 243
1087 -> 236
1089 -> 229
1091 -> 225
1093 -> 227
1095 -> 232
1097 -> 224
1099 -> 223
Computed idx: 6.6 keV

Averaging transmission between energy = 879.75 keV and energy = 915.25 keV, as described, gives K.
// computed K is 167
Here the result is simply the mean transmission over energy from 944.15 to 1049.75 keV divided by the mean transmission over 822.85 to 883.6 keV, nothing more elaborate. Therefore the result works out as 1.4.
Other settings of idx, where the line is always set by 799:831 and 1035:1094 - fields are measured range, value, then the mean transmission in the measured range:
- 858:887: 3.59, 166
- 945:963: 1.37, 195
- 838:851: -0.04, 182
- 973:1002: -2.74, 242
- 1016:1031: -1.47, 253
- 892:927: 5.09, 170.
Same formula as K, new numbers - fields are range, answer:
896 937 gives 171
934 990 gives 206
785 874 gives 176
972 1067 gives 249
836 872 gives 176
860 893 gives 164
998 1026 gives 263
